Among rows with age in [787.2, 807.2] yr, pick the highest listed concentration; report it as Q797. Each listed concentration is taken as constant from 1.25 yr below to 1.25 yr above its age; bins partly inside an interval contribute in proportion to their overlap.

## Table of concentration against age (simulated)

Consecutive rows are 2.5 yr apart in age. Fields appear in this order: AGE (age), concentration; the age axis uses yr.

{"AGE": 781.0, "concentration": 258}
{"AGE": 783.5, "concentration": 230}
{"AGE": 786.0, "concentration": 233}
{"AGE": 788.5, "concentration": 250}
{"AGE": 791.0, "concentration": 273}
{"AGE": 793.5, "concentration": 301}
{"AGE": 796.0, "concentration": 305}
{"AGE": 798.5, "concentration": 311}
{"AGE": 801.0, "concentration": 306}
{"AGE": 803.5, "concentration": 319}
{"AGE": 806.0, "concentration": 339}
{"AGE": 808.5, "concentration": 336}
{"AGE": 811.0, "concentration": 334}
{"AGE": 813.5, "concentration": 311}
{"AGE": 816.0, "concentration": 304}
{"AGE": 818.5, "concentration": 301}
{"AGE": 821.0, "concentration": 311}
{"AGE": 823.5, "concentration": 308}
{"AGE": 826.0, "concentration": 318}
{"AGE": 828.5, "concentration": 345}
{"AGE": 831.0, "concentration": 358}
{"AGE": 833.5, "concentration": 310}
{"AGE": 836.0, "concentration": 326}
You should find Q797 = 339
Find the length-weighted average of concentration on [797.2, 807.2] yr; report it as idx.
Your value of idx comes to 319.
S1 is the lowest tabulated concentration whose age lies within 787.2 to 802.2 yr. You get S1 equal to 250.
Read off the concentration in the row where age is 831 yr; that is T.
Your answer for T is 358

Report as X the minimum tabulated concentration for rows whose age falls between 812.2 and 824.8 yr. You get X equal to 301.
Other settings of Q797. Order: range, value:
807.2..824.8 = 336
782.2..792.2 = 273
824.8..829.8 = 345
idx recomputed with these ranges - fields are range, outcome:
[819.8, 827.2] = 312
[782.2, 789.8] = 238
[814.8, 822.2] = 305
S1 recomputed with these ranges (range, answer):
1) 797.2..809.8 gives 306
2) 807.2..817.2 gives 304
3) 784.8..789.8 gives 233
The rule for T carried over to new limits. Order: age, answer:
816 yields 304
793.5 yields 301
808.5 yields 336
